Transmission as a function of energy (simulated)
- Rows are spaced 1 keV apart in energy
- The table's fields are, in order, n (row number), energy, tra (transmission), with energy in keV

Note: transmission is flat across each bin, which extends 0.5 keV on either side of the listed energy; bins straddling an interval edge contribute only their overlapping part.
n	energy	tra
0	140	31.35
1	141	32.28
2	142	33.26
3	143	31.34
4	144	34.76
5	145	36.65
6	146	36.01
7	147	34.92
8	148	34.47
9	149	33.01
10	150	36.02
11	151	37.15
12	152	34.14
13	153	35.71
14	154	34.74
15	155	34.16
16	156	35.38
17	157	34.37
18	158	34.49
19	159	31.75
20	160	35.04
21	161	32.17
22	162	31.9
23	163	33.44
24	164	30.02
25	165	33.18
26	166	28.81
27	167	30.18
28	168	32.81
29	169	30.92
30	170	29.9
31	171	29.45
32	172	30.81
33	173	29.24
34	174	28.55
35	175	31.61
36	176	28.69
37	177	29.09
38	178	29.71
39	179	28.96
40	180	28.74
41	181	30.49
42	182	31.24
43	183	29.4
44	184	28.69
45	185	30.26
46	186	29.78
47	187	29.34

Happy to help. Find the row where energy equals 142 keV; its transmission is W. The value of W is 33.26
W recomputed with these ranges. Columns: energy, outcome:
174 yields 28.55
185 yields 30.26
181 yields 30.49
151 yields 37.15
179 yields 28.96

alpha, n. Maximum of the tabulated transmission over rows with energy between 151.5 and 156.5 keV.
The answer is 35.71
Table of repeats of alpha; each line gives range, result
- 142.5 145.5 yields 36.65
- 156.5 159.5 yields 34.49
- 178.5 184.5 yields 31.24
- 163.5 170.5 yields 33.18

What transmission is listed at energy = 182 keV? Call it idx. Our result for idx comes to 31.24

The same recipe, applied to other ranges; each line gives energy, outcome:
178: 29.71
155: 34.16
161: 32.17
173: 29.24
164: 30.02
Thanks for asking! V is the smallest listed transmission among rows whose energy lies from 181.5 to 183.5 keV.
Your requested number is 29.4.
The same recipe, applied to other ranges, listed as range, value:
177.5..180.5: 28.74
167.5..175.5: 28.55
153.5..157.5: 34.16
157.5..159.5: 31.75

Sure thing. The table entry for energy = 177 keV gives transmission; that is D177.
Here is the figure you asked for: 29.09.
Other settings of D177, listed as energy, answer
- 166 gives 28.81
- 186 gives 29.78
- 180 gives 28.74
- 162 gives 31.9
